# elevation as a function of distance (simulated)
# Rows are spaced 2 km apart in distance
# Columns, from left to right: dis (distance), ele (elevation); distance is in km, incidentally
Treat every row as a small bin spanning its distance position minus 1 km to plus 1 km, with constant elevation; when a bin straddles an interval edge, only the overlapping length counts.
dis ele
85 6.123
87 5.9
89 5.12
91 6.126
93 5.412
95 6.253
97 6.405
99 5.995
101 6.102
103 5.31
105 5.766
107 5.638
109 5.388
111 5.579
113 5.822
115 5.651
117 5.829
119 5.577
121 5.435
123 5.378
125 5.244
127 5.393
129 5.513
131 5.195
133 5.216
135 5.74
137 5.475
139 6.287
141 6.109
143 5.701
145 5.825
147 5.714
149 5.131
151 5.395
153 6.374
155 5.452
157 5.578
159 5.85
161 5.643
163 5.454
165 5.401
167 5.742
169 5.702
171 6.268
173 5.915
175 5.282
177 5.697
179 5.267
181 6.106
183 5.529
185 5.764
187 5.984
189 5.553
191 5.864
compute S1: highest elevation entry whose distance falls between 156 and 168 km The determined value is 5.85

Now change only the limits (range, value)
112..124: 5.829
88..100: 6.405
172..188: 6.106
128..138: 5.74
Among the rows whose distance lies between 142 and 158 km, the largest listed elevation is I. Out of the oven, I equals 6.374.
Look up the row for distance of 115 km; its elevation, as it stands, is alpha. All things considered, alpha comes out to 5.651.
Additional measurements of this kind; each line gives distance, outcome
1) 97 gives 6.405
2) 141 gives 6.109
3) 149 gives 5.131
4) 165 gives 5.401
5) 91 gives 6.126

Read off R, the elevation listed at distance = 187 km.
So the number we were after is 5.984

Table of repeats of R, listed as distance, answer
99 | 5.995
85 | 6.123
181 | 6.106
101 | 6.102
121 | 5.435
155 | 5.452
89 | 5.12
